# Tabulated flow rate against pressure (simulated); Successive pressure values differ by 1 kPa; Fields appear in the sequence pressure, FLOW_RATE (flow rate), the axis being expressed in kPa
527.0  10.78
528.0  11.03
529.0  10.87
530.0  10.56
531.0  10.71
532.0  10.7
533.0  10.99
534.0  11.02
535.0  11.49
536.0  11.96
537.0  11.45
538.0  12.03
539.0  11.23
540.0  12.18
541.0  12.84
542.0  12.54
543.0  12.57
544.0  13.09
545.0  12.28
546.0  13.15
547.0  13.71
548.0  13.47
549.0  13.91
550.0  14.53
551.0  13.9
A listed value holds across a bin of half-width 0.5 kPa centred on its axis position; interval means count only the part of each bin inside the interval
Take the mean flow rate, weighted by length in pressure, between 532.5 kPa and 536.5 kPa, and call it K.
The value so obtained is 11.4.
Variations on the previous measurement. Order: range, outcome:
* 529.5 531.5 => 10.6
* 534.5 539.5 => 11.6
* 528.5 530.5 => 10.7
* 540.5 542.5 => 12.7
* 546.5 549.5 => 13.7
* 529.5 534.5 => 10.8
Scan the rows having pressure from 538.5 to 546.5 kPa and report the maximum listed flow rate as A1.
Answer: 13.15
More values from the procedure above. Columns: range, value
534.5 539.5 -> 12.03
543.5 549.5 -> 13.91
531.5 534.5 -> 11.02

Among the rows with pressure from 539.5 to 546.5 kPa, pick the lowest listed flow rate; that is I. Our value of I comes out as 12.18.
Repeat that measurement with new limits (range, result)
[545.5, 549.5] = 13.15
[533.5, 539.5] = 11.02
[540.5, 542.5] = 12.54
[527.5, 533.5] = 10.56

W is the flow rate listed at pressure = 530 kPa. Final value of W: 10.56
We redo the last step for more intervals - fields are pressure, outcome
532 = 10.7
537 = 11.45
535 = 11.49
